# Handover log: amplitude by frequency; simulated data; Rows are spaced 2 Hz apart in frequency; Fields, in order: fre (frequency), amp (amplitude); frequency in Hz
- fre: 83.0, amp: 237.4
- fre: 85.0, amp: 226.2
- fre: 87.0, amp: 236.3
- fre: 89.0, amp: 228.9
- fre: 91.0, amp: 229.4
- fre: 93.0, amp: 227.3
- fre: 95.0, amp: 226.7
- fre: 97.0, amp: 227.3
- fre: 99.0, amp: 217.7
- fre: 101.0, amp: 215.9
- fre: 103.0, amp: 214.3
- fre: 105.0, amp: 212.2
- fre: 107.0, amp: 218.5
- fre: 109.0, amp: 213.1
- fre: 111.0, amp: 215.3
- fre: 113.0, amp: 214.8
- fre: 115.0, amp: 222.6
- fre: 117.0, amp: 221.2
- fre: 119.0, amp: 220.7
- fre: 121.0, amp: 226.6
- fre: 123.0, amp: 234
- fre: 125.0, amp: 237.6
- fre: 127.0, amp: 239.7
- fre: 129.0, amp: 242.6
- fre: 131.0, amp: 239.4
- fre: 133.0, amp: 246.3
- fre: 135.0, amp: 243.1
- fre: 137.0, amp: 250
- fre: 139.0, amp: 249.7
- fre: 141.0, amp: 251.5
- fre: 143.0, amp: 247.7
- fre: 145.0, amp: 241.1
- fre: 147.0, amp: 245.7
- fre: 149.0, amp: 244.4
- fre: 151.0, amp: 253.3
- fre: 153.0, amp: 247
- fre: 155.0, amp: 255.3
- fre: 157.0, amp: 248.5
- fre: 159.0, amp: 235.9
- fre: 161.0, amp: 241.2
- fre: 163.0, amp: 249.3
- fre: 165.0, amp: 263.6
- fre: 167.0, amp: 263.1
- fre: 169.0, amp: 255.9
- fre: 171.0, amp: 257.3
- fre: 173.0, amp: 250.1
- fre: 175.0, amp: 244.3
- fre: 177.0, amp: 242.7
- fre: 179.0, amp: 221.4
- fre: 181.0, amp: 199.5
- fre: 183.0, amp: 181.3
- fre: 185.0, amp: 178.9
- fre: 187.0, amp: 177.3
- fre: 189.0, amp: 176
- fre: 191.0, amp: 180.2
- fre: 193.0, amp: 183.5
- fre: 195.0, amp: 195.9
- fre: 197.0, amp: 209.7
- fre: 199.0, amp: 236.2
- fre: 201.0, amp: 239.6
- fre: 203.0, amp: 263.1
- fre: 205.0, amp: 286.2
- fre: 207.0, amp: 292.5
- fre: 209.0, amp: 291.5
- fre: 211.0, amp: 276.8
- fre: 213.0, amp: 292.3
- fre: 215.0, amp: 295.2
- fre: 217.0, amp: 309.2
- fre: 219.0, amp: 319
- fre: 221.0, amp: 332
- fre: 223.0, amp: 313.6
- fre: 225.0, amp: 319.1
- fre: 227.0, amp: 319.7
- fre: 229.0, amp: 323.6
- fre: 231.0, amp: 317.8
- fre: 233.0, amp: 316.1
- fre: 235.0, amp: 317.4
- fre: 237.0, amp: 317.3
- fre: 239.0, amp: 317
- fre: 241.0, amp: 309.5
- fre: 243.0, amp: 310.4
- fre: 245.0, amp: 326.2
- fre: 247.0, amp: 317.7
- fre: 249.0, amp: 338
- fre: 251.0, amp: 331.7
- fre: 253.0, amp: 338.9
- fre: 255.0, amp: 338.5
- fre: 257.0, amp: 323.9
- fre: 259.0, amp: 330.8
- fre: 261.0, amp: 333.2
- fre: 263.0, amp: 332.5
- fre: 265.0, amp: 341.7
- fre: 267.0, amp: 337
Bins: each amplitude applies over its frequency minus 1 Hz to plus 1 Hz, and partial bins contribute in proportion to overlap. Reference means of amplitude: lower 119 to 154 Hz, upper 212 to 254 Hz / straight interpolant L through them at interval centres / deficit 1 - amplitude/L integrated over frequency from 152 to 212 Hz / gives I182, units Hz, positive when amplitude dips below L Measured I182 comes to 9.3 Hz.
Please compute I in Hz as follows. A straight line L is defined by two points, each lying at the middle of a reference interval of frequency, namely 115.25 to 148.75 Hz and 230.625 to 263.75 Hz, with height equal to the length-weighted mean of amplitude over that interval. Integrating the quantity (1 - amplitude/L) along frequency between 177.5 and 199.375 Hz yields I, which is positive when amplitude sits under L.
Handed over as 6.75 Hz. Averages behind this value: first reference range 240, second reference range 325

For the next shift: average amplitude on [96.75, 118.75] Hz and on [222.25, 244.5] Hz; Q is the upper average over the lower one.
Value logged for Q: 1.5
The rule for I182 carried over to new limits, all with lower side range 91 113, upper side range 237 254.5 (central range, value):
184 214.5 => 6.1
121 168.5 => 0.7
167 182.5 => 1.9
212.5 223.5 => -0.3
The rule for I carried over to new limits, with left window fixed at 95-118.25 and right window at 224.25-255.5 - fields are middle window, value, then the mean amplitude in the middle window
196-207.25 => 1.6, 252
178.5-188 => 3.0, 190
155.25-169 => 0.6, 251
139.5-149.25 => 0.0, 246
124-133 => -0.2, 241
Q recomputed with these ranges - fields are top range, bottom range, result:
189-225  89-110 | 1.20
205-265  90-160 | 1.36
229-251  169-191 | 1.50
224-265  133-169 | 1.30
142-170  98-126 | 1.13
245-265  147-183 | 1.36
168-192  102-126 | 0.97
